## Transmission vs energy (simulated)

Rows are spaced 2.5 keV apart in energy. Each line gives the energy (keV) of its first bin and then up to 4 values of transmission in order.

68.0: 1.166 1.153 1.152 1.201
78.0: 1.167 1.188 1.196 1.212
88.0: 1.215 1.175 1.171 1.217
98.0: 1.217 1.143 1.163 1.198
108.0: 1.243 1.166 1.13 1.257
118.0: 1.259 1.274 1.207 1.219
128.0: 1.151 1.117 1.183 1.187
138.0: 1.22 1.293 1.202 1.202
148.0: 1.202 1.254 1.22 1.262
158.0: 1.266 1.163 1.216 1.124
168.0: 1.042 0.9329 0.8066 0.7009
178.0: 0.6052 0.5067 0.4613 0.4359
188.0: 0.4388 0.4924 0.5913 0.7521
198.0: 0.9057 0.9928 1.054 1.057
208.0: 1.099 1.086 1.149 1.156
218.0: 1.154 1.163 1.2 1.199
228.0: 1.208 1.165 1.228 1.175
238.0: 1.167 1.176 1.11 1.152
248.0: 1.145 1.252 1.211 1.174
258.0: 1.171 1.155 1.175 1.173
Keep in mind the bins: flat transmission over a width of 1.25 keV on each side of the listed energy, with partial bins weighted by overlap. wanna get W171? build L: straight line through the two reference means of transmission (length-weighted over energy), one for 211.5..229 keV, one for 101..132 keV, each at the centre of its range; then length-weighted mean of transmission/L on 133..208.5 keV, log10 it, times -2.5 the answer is 0.23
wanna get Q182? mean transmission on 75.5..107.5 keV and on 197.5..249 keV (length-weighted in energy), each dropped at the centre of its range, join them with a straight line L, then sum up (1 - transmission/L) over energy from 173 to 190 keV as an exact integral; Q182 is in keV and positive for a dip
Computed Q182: 9.0 keV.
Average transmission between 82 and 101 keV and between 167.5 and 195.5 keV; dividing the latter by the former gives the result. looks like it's 0.5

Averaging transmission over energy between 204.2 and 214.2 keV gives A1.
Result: 1.1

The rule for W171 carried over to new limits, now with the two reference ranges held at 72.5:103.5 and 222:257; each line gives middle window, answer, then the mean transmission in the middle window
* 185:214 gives 0.37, 0.846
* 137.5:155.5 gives -0.04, 1.23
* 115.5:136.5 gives -0.02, 1.2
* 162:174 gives 0.16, 1.02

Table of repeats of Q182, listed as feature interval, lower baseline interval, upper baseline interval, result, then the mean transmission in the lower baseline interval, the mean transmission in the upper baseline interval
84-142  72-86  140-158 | 0.4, 1.19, 1.23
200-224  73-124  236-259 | 1.3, 1.2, 1.17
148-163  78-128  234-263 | -0.5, 1.2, 1.17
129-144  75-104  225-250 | -0.2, 1.19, 1.17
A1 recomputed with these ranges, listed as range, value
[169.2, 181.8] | 0.711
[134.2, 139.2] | 1.2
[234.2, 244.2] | 1.16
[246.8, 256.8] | 1.2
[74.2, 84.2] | 1.19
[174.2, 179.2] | 0.655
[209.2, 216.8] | 1.13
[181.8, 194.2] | 0.484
